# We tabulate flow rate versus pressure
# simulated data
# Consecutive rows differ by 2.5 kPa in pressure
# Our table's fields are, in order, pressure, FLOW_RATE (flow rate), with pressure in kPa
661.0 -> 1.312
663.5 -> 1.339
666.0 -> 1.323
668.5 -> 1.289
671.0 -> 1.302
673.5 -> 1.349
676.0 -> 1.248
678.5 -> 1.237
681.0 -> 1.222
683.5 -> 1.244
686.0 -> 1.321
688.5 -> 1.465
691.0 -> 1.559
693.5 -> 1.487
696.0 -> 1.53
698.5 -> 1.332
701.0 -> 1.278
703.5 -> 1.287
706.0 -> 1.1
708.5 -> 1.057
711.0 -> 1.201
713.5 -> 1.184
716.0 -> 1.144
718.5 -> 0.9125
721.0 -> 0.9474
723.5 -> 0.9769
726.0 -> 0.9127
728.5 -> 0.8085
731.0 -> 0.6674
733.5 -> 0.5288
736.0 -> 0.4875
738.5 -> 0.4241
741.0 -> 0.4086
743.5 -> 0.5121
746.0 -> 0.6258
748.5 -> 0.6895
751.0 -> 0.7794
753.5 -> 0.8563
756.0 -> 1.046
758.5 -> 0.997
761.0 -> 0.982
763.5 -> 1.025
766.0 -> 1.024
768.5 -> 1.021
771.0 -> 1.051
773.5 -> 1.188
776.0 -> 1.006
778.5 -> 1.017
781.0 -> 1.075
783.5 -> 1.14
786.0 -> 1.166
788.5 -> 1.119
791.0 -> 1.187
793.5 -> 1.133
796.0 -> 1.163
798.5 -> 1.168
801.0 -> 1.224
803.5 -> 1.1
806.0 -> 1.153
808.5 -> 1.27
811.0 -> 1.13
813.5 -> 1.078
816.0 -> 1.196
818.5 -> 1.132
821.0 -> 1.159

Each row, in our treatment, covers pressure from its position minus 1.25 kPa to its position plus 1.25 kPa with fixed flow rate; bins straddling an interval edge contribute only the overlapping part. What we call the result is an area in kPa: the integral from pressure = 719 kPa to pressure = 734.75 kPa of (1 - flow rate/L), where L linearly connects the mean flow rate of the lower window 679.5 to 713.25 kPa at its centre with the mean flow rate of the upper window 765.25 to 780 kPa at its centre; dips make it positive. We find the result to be 5.2 kPa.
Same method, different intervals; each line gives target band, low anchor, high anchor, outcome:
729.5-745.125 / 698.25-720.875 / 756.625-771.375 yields 8.2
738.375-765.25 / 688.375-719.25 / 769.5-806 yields 9.2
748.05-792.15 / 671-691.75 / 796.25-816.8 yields 6.7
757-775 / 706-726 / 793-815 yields 1.2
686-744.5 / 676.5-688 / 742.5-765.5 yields 4.4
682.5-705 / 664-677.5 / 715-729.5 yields -4.8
